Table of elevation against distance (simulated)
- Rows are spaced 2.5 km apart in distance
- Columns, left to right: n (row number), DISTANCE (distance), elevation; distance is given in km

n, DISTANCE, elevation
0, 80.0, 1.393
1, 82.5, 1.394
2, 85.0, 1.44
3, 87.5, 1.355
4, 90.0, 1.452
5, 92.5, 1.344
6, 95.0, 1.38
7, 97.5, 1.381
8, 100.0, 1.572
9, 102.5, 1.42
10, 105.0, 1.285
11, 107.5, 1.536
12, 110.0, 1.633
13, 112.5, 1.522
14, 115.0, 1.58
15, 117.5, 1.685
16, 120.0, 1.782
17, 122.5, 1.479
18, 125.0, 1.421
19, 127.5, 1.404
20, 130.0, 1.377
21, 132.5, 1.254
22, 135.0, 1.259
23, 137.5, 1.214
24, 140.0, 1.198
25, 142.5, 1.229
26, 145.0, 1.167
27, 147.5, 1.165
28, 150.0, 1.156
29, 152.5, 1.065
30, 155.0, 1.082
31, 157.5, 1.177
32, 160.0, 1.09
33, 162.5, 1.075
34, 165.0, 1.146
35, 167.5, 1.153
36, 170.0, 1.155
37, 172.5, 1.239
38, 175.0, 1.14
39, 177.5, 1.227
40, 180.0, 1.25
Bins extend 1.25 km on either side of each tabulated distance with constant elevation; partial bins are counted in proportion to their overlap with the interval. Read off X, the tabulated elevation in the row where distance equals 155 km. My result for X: 1.082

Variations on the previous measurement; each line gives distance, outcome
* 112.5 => 1.522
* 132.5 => 1.254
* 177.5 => 1.227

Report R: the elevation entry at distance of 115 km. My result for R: 1.58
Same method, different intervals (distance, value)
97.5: 1.381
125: 1.421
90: 1.452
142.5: 1.229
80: 1.393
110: 1.633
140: 1.198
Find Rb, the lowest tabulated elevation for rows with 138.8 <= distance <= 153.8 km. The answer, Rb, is 1.065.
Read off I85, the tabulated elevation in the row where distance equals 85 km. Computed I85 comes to 1.44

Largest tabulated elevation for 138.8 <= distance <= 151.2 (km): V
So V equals 1.229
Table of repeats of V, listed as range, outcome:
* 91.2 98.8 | 1.381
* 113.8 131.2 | 1.782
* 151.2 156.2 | 1.082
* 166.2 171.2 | 1.155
